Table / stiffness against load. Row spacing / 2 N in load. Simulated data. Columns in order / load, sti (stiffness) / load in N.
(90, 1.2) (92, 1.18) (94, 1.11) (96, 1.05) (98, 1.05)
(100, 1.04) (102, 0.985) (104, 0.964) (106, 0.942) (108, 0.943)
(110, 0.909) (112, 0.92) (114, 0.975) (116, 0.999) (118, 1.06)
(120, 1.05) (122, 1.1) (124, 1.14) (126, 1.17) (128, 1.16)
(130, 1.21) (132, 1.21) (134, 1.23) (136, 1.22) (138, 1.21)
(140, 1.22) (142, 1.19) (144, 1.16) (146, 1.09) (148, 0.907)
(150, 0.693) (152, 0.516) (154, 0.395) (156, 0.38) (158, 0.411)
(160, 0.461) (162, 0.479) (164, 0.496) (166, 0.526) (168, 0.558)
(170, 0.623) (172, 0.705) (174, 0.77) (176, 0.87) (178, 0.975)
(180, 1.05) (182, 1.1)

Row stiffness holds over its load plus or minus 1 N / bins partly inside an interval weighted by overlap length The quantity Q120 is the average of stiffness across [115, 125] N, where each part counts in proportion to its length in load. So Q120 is 1.07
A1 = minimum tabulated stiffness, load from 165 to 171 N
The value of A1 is 0.526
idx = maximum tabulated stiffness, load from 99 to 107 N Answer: 1.04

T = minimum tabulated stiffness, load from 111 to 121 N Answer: 0.92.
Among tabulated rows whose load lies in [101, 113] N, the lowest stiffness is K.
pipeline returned 0.909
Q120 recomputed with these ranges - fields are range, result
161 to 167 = 0.5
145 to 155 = 0.72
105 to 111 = 0.931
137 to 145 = 1.19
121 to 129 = 1.14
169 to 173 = 0.664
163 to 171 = 0.551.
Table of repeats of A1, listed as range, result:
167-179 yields 0.558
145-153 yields 0.516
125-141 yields 1.16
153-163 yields 0.38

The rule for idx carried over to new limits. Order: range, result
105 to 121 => 1.06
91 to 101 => 1.18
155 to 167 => 0.526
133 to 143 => 1.23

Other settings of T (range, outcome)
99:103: 0.985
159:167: 0.461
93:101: 1.04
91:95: 1.11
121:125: 1.1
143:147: 1.09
